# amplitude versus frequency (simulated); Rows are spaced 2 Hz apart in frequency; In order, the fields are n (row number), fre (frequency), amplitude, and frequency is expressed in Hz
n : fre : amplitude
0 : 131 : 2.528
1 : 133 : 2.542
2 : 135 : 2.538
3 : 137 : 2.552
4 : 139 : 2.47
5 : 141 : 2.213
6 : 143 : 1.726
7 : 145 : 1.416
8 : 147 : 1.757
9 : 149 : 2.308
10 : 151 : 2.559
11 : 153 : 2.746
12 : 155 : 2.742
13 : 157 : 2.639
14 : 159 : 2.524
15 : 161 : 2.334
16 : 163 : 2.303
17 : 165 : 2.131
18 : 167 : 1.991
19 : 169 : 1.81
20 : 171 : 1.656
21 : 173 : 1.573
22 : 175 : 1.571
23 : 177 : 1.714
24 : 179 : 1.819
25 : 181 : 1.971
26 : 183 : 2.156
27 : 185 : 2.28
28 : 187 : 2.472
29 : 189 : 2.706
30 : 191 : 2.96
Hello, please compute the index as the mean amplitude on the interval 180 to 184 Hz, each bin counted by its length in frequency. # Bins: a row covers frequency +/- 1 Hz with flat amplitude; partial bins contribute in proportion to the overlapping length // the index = 2.06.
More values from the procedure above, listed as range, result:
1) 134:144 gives 2.3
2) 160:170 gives 2.11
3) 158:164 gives 2.39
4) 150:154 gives 2.65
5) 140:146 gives 1.79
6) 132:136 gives 2.54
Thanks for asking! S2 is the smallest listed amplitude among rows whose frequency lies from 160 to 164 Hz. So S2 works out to 2.303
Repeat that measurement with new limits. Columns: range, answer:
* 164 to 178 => 1.571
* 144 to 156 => 1.416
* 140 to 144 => 1.726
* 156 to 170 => 1.81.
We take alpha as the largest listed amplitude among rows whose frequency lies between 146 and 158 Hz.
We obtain 2.746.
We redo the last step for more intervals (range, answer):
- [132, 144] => 2.552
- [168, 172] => 1.81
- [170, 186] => 2.28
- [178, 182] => 1.971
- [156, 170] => 2.639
